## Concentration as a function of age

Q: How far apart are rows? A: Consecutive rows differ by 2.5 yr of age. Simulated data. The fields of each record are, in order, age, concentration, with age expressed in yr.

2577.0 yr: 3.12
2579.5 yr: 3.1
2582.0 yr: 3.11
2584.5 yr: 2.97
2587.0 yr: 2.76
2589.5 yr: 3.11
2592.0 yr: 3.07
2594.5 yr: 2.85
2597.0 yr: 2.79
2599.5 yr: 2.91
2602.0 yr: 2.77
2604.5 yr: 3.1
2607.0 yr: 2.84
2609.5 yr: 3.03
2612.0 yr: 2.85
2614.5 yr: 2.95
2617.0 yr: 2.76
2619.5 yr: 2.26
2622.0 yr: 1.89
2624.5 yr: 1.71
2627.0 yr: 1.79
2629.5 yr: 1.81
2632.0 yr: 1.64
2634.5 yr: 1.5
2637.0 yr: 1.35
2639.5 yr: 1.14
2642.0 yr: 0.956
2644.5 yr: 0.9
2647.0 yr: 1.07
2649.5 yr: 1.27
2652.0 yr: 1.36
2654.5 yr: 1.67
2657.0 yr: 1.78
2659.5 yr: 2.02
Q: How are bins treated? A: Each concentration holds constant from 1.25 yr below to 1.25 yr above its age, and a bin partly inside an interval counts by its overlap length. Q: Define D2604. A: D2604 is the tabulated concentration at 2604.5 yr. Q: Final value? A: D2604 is 3.1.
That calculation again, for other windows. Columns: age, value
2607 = 2.84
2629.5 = 1.81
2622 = 1.89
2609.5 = 3.03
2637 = 1.35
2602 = 2.77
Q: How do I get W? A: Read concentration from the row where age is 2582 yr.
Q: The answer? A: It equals 3.11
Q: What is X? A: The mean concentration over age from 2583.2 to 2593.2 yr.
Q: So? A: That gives 2.98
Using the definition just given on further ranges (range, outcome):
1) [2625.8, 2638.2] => 1.62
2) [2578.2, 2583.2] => 3.11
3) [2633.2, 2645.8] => 1.17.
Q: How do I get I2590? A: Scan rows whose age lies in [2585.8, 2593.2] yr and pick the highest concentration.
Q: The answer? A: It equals 3.11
